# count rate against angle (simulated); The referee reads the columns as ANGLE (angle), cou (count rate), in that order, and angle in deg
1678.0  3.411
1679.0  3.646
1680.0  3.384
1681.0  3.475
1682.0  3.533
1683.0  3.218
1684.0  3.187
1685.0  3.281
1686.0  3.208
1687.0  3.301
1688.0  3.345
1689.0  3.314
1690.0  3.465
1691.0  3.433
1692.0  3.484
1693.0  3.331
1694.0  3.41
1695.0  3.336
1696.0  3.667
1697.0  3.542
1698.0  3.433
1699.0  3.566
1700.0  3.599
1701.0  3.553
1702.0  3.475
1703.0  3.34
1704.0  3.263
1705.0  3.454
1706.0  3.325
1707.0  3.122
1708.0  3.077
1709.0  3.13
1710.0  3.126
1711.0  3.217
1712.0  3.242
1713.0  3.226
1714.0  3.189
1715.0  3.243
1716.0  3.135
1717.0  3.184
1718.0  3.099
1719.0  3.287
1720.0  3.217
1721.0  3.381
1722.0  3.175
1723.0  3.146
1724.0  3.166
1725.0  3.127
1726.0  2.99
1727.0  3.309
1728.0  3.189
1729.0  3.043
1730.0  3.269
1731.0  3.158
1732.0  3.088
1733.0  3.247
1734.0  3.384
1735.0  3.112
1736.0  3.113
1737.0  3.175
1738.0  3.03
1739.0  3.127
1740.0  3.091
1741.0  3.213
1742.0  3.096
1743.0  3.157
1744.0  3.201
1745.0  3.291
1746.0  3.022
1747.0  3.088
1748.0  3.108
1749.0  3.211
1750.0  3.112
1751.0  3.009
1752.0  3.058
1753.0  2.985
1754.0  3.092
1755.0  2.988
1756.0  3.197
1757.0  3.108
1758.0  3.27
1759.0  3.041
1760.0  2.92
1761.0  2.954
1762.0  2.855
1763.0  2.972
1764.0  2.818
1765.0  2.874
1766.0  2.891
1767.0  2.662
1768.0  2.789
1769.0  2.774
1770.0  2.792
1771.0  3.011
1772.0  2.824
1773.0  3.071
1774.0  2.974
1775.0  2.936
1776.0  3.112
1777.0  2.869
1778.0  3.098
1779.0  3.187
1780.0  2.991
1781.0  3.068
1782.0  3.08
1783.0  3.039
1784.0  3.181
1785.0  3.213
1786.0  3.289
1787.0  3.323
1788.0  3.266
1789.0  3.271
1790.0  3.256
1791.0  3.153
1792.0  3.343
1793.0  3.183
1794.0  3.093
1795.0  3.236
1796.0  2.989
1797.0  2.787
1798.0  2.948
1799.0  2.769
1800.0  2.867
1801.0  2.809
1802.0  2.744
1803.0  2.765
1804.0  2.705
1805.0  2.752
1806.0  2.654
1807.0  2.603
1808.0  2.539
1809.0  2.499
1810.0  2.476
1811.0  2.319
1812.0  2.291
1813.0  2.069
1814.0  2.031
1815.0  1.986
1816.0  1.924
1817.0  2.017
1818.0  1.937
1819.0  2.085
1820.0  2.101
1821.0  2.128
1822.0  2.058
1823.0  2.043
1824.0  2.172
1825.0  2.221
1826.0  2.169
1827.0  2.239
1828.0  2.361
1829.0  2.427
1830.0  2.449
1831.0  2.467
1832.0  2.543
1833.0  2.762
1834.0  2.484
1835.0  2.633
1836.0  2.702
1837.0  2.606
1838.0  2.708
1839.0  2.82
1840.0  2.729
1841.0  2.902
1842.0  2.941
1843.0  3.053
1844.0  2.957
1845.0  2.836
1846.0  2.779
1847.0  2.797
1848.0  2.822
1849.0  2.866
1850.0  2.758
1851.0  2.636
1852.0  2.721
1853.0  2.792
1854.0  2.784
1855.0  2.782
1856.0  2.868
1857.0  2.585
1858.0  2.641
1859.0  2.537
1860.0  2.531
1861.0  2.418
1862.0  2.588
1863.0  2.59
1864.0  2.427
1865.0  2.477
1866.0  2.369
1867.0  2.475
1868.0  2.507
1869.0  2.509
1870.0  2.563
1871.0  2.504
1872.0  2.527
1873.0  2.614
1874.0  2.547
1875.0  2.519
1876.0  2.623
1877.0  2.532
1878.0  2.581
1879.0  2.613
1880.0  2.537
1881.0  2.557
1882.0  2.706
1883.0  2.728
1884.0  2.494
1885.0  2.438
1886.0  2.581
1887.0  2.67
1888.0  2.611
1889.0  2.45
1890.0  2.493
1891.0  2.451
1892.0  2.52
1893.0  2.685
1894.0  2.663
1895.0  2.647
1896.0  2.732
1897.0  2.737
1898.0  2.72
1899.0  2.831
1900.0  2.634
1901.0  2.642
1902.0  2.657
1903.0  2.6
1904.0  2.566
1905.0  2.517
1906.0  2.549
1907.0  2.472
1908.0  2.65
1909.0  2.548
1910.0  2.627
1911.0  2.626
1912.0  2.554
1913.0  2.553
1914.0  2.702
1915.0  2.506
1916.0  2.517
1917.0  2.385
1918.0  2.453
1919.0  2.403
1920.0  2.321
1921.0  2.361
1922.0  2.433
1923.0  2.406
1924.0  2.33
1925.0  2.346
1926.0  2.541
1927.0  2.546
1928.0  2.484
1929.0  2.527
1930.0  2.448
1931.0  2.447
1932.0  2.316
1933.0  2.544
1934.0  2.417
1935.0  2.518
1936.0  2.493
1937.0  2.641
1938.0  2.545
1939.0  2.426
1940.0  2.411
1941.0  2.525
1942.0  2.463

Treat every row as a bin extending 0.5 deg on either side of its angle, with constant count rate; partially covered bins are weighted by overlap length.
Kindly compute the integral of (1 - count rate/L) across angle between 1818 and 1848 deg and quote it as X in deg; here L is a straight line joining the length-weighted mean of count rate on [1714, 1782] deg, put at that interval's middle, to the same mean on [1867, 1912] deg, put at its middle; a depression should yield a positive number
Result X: 2.8 deg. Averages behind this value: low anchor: 3.08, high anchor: 2.59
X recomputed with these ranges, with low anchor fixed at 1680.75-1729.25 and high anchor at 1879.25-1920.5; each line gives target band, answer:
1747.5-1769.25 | 0.8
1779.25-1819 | 2.4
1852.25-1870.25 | 0.9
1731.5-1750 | 0.1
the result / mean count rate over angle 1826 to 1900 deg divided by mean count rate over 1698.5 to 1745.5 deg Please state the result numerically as 0.8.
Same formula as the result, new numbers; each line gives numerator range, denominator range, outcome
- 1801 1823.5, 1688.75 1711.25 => 0.69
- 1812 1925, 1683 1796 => 0.80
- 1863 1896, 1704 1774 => 0.82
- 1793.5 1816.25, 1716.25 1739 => 0.82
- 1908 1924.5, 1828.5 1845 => 0.92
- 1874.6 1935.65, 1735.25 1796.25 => 0.83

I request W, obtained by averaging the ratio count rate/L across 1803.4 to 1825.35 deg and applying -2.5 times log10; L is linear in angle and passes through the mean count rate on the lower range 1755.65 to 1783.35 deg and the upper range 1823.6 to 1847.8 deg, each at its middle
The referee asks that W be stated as 0.21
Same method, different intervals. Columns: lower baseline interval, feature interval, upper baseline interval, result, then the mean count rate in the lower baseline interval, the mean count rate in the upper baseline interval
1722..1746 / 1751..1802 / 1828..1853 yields -0.015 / 3.16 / 2.72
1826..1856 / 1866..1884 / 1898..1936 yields 0.023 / 2.7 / 2.52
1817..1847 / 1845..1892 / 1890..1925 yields -0.034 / 2.49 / 2.55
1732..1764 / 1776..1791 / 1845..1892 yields -0.071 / 3.1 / 2.6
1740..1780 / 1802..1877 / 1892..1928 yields 0.102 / 3.02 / 2.55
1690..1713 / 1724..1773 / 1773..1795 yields 0.062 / 3.37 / 3.14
